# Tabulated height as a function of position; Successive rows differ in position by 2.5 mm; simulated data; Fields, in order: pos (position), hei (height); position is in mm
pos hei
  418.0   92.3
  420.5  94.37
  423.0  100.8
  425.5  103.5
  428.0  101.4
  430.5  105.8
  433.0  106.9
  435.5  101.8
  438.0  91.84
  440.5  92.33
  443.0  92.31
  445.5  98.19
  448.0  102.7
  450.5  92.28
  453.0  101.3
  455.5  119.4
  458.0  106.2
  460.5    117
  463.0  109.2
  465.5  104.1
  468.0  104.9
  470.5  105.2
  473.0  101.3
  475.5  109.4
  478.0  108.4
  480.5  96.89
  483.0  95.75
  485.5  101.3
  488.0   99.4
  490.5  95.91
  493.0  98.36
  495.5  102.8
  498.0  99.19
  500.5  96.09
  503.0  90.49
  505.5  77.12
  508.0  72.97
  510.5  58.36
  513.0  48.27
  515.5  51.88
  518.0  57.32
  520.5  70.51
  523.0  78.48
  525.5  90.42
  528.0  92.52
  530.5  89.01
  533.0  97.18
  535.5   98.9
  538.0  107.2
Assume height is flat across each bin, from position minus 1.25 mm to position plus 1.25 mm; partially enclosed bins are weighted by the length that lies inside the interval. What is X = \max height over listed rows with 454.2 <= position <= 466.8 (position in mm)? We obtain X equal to 119.4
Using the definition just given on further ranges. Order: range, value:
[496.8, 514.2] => 99.19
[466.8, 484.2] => 109.4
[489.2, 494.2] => 98.36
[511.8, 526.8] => 90.42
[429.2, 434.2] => 106.9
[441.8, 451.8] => 102.7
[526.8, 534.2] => 97.18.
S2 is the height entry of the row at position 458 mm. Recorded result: 106.2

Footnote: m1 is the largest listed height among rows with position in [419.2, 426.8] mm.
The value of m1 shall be 103.5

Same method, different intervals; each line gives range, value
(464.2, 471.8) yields 105.2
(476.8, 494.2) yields 108.4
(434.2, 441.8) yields 101.8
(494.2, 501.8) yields 102.8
